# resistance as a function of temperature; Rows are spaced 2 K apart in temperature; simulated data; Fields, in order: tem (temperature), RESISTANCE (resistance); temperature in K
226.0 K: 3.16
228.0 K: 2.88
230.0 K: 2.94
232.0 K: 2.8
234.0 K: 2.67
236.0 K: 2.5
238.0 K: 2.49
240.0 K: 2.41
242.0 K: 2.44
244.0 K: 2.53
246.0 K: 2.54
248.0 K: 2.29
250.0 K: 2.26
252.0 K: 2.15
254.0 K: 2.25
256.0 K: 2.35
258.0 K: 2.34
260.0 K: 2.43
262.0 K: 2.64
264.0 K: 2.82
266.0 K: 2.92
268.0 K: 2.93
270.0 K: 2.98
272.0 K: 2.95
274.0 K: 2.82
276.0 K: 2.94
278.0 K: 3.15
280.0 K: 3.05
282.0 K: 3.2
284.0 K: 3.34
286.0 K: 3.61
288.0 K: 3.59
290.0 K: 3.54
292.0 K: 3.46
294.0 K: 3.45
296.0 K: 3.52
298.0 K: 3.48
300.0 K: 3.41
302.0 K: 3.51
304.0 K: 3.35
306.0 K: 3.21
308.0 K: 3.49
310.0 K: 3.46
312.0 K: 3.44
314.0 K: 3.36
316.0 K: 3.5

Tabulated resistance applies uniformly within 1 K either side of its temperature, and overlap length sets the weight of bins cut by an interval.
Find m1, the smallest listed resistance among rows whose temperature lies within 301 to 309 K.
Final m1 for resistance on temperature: 3.21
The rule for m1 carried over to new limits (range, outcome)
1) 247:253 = 2.15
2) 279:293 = 3.05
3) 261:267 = 2.64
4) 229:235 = 2.67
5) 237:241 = 2.41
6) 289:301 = 3.41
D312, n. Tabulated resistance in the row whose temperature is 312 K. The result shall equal 3.44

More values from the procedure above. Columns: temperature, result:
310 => 3.46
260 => 2.43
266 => 2.92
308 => 3.49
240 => 2.41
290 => 3.54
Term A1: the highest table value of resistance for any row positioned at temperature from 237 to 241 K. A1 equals 2.49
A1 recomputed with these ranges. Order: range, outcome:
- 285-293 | 3.61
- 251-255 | 2.25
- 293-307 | 3.52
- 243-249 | 2.54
